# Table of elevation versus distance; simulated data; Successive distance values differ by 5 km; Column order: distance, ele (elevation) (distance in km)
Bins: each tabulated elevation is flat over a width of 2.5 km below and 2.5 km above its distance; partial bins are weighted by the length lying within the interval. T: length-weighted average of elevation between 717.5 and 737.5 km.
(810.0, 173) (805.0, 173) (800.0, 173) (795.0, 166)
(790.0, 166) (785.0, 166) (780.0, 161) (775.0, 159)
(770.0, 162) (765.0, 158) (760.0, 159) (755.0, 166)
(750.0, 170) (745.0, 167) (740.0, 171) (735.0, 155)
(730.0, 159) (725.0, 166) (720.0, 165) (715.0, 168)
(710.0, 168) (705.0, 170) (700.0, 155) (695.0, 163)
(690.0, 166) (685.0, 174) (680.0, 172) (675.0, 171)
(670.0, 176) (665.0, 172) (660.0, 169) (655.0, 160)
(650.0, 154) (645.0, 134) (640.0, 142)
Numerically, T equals 161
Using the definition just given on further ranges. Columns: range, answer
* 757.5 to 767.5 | 158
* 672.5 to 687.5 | 172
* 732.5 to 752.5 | 166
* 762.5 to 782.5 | 160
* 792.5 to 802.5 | 170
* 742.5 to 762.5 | 166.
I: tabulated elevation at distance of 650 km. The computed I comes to 154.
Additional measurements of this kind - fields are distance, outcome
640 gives 142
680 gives 172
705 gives 170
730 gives 159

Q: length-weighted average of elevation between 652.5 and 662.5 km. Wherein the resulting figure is 164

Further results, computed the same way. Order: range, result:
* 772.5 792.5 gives 163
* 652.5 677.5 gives 170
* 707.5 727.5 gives 167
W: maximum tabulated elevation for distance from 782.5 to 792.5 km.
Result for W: 166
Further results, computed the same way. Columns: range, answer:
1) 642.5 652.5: 154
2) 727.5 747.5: 171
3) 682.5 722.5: 174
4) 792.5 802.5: 173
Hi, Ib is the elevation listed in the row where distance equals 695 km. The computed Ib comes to 163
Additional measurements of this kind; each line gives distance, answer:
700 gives 155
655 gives 160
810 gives 173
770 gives 162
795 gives 166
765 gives 158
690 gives 166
